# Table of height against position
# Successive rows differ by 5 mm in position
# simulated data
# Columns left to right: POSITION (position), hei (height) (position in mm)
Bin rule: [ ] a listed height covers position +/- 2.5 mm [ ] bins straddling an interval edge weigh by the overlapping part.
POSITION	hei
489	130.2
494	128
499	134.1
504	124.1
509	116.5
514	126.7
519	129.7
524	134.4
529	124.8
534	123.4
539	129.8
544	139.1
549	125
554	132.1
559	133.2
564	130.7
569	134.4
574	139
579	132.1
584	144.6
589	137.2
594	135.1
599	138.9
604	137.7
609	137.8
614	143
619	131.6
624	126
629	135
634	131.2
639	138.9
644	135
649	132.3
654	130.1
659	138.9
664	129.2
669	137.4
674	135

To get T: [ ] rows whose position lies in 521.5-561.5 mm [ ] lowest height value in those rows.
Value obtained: 123.4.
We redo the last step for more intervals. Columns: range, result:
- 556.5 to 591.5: 130.7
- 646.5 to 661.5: 130.1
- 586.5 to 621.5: 131.6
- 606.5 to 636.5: 126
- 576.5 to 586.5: 132.1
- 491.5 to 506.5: 124.1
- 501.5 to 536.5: 116.5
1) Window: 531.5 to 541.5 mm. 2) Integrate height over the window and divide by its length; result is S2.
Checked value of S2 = 127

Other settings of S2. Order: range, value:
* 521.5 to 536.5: 128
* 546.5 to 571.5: 131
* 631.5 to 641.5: 135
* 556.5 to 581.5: 134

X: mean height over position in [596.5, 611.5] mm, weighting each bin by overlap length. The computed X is 138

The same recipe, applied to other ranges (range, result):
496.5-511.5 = 125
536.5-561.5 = 132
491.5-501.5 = 131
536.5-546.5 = 134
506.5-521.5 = 124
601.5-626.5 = 135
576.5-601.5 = 138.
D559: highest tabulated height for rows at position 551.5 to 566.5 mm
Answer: 133.2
